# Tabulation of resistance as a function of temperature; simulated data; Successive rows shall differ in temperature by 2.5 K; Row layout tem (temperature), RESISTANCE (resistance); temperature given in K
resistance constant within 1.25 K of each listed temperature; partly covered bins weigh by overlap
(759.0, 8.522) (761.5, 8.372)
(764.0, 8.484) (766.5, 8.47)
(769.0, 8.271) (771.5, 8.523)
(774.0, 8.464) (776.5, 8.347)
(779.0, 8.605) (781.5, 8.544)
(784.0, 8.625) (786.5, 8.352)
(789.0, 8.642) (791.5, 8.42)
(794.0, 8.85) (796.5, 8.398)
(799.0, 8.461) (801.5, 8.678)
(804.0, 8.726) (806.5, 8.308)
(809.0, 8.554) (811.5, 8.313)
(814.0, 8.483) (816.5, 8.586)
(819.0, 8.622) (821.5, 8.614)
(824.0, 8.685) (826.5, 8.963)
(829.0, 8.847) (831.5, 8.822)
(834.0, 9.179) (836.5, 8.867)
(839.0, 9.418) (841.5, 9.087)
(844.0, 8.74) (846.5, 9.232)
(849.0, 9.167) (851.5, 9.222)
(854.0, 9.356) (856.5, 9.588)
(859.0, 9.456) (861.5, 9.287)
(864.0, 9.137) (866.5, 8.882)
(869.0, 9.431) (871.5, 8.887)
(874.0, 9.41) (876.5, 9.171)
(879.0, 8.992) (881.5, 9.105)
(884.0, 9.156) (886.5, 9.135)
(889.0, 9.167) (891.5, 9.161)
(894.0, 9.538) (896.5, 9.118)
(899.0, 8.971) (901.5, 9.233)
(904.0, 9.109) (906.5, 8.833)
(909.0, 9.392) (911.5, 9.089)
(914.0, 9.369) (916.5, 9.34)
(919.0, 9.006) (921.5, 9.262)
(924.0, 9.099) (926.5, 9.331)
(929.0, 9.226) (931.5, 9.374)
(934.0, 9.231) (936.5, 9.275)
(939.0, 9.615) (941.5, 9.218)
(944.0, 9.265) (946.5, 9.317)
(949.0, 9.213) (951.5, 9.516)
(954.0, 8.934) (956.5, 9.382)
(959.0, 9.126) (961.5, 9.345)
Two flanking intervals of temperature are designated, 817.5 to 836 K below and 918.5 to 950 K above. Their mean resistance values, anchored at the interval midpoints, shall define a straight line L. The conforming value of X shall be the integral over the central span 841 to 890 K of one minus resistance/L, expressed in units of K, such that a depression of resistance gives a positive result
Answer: -1.1 K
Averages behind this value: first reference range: 8.82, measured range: 9.18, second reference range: 9.27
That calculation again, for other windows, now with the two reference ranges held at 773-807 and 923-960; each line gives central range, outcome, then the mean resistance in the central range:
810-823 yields 0.2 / 8.53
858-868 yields -0.3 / 9.19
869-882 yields -0.3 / 9.14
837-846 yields -0.3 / 9.08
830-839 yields -0.3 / 9.02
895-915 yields -0.1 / 9.14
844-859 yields -0.7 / 9.28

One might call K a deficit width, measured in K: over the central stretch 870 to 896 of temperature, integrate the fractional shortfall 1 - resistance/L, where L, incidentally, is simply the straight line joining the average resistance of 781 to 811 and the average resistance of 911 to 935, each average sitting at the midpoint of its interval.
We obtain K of -0.4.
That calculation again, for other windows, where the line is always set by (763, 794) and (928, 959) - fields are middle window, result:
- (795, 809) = 0.1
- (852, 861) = -0.6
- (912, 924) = -0.1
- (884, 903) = -0.3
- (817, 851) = -0.7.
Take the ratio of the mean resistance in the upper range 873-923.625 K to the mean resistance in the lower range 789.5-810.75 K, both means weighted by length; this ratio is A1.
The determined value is 1.1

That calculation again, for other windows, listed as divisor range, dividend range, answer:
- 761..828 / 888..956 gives 1.08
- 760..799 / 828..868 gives 1.08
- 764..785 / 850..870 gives 1.10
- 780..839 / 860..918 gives 1.06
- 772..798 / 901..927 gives 1.08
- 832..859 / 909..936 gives 1.01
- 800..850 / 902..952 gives 1.05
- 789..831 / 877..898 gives 1.07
